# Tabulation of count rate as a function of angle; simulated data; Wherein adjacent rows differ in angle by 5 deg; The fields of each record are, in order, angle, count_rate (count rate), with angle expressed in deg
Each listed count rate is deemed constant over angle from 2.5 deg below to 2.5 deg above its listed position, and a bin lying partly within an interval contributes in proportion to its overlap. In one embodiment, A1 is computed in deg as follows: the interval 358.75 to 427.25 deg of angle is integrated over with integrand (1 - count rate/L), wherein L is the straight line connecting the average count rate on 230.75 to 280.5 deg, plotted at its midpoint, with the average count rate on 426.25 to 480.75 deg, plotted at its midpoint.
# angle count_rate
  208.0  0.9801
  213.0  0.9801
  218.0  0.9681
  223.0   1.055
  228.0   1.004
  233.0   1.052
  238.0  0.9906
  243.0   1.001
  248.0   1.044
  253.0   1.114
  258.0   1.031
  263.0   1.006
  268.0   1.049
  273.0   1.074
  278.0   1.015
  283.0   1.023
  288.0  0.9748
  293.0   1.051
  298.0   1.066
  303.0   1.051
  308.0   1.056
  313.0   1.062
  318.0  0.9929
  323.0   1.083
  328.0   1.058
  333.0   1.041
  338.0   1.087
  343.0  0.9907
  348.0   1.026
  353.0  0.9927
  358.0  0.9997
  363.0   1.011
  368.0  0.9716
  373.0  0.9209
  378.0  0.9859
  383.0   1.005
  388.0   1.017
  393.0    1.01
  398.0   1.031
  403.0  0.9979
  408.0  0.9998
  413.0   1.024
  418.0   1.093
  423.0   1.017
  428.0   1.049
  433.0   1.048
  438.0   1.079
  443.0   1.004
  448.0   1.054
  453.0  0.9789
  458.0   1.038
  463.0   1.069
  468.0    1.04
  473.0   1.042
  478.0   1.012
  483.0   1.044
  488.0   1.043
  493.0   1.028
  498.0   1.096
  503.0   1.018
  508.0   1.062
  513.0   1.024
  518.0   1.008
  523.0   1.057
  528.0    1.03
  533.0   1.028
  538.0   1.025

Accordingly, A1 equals 2.0 deg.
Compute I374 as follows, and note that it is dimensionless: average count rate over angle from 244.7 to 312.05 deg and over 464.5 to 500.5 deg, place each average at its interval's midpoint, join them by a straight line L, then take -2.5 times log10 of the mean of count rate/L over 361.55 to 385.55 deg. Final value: 0.07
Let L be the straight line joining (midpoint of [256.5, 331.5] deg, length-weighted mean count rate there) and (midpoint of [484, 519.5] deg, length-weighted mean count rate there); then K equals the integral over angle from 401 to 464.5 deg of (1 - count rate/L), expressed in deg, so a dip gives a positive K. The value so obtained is 0.4 deg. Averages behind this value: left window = 1.04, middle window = 1.03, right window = 1.04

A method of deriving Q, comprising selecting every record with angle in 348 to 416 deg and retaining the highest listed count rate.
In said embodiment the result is 1.031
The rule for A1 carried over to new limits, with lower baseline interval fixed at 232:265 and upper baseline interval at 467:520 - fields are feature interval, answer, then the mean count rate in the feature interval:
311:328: -0.2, 1.05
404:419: 0.1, 1.03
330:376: 1.4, 1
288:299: 0.0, 1.04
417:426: -0.1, 1.05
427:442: -0.2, 1.05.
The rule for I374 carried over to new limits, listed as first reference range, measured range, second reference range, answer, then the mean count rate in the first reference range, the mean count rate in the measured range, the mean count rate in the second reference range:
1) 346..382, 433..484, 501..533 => -0.02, 0.987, 1.04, 1.03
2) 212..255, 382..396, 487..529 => 0.02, 1.02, 1.01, 1.04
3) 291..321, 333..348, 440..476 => 0.01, 1.05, 1.04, 1.03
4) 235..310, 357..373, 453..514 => 0.06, 1.04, 0.982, 1.04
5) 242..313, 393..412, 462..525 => 0.03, 1.04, 1.01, 1.04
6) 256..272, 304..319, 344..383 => -0.03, 1.03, 1.04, 0.988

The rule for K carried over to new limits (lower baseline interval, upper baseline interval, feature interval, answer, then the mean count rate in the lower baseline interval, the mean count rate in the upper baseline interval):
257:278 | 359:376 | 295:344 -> -2.32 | 1.04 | 0.971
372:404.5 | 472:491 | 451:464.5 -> -0.03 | 0.999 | 1.03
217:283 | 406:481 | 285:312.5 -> -0.21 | 1.03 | 1.04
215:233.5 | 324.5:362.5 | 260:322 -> -0.82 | 1.02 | 1.03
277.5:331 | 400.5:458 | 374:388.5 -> 0.60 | 1.04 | 1.03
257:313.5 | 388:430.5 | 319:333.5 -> -0.31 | 1.04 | 1.03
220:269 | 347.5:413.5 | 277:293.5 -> 0.18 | 1.03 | 0.998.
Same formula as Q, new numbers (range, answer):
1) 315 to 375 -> 1.087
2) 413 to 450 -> 1.093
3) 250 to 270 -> 1.114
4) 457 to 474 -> 1.069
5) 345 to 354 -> 1.026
